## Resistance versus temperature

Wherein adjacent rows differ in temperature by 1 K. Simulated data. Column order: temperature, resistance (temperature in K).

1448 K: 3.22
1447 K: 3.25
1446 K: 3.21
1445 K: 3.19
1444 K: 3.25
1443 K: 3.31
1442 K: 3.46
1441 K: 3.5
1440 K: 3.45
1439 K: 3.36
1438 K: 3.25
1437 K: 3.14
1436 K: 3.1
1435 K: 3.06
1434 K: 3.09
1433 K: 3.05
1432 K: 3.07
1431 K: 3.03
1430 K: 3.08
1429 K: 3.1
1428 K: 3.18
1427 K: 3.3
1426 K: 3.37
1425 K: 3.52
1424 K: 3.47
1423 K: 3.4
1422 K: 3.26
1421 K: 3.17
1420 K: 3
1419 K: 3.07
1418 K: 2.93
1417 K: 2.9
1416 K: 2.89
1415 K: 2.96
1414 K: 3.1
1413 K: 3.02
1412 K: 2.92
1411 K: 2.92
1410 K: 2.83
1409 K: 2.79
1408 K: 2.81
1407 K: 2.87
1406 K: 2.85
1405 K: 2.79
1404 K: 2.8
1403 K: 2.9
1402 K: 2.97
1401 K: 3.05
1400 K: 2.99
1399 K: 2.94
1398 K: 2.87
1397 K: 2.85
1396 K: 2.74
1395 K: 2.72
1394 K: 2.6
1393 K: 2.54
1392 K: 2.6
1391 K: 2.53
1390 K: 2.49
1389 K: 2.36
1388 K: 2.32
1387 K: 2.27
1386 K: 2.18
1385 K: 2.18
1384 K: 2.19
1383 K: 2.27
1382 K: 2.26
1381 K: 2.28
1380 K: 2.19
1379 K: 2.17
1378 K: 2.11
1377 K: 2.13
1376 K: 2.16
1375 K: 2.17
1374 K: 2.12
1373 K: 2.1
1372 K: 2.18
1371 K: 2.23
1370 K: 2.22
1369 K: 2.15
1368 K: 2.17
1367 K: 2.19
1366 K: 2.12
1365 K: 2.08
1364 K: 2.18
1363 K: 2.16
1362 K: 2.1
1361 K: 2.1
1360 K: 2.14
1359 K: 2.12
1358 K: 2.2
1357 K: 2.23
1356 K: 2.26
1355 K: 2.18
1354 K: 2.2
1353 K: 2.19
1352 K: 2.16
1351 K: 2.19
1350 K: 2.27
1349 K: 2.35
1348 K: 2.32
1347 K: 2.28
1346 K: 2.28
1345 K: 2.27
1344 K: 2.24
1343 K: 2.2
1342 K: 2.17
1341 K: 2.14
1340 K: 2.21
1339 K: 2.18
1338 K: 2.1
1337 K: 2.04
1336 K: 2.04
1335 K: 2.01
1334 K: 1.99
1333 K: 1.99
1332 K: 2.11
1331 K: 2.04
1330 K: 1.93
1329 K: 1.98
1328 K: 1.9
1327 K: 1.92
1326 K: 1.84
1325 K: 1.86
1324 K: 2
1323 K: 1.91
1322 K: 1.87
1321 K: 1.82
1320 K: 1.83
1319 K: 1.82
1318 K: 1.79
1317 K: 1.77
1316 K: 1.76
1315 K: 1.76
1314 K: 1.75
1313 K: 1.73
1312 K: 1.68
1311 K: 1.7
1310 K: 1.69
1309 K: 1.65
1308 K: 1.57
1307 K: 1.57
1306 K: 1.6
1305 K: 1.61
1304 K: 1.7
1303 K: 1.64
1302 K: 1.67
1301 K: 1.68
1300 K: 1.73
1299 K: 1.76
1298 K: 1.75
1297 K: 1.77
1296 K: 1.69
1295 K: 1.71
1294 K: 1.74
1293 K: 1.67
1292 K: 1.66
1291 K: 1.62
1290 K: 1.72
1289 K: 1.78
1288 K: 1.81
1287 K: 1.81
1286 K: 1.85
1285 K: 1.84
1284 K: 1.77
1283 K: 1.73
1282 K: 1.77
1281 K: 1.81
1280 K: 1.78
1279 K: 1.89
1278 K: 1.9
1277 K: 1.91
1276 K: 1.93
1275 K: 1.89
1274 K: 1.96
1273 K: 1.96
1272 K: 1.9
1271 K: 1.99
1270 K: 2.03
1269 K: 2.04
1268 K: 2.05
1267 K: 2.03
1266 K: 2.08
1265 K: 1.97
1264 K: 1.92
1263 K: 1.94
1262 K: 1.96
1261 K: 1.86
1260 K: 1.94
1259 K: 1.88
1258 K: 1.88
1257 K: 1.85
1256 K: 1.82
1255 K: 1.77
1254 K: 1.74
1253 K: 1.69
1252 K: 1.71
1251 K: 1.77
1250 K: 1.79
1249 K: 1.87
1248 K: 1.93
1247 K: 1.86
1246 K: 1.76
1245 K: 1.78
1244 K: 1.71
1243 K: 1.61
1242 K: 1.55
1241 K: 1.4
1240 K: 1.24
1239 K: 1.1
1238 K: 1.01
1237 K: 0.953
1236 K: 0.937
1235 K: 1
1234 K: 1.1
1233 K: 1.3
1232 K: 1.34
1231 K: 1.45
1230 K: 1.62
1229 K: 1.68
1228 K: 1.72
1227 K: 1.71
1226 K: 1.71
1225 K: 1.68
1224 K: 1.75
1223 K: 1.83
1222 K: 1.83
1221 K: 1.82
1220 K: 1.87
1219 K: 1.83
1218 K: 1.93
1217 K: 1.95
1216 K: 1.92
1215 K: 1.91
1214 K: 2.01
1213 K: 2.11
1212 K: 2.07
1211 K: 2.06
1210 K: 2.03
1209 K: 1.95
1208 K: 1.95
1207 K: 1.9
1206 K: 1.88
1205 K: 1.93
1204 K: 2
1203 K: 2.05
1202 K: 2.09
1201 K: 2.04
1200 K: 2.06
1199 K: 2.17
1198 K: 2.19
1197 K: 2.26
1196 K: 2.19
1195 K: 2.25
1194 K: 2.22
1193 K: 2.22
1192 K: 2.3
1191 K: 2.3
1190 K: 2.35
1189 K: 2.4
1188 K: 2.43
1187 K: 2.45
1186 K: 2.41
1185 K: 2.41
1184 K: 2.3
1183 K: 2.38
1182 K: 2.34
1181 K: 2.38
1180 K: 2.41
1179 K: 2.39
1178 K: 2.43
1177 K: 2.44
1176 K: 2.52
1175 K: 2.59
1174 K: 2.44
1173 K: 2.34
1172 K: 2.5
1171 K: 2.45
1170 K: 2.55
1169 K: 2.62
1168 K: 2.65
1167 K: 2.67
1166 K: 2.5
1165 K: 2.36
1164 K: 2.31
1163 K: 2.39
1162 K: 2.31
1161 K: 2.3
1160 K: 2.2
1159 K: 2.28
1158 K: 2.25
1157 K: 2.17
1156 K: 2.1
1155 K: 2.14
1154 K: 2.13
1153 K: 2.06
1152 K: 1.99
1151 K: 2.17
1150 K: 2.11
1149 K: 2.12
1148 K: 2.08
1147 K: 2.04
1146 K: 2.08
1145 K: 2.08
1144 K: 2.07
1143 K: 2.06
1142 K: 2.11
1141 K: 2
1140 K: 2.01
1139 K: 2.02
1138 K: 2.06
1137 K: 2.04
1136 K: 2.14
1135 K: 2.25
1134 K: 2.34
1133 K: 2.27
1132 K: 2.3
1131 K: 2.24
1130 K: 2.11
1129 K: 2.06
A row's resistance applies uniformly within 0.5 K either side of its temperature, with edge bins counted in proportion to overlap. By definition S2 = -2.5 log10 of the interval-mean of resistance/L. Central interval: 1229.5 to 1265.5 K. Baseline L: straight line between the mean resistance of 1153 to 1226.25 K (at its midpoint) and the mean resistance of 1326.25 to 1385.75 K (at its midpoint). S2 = 0.33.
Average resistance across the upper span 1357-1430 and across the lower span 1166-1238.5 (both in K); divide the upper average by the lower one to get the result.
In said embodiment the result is 1.28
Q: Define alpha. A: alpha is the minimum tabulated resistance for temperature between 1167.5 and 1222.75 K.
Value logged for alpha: 1.82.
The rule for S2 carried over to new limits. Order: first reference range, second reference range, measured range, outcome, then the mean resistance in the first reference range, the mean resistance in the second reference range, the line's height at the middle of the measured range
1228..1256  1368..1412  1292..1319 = 0.143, 1.52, 2.51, 1.94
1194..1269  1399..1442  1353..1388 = 0.249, 1.8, 3.08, 2.74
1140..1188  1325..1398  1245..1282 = 0.193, 2.3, 2.21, 2.25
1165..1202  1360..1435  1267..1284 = 0.291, 2.37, 2.66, 2.49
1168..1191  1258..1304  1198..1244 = 0.270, 2.43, 1.84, 2.19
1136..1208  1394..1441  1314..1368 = 0.326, 2.24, 3.04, 2.79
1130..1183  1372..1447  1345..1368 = 0.231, 2.26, 2.84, 2.72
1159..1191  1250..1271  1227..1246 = 0.425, 2.42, 1.9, 2.04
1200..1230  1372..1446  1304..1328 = 0.330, 1.9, 2.83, 2.39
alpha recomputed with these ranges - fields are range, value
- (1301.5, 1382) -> 1.57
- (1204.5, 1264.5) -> 0.937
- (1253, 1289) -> 1.69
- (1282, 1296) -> 1.62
